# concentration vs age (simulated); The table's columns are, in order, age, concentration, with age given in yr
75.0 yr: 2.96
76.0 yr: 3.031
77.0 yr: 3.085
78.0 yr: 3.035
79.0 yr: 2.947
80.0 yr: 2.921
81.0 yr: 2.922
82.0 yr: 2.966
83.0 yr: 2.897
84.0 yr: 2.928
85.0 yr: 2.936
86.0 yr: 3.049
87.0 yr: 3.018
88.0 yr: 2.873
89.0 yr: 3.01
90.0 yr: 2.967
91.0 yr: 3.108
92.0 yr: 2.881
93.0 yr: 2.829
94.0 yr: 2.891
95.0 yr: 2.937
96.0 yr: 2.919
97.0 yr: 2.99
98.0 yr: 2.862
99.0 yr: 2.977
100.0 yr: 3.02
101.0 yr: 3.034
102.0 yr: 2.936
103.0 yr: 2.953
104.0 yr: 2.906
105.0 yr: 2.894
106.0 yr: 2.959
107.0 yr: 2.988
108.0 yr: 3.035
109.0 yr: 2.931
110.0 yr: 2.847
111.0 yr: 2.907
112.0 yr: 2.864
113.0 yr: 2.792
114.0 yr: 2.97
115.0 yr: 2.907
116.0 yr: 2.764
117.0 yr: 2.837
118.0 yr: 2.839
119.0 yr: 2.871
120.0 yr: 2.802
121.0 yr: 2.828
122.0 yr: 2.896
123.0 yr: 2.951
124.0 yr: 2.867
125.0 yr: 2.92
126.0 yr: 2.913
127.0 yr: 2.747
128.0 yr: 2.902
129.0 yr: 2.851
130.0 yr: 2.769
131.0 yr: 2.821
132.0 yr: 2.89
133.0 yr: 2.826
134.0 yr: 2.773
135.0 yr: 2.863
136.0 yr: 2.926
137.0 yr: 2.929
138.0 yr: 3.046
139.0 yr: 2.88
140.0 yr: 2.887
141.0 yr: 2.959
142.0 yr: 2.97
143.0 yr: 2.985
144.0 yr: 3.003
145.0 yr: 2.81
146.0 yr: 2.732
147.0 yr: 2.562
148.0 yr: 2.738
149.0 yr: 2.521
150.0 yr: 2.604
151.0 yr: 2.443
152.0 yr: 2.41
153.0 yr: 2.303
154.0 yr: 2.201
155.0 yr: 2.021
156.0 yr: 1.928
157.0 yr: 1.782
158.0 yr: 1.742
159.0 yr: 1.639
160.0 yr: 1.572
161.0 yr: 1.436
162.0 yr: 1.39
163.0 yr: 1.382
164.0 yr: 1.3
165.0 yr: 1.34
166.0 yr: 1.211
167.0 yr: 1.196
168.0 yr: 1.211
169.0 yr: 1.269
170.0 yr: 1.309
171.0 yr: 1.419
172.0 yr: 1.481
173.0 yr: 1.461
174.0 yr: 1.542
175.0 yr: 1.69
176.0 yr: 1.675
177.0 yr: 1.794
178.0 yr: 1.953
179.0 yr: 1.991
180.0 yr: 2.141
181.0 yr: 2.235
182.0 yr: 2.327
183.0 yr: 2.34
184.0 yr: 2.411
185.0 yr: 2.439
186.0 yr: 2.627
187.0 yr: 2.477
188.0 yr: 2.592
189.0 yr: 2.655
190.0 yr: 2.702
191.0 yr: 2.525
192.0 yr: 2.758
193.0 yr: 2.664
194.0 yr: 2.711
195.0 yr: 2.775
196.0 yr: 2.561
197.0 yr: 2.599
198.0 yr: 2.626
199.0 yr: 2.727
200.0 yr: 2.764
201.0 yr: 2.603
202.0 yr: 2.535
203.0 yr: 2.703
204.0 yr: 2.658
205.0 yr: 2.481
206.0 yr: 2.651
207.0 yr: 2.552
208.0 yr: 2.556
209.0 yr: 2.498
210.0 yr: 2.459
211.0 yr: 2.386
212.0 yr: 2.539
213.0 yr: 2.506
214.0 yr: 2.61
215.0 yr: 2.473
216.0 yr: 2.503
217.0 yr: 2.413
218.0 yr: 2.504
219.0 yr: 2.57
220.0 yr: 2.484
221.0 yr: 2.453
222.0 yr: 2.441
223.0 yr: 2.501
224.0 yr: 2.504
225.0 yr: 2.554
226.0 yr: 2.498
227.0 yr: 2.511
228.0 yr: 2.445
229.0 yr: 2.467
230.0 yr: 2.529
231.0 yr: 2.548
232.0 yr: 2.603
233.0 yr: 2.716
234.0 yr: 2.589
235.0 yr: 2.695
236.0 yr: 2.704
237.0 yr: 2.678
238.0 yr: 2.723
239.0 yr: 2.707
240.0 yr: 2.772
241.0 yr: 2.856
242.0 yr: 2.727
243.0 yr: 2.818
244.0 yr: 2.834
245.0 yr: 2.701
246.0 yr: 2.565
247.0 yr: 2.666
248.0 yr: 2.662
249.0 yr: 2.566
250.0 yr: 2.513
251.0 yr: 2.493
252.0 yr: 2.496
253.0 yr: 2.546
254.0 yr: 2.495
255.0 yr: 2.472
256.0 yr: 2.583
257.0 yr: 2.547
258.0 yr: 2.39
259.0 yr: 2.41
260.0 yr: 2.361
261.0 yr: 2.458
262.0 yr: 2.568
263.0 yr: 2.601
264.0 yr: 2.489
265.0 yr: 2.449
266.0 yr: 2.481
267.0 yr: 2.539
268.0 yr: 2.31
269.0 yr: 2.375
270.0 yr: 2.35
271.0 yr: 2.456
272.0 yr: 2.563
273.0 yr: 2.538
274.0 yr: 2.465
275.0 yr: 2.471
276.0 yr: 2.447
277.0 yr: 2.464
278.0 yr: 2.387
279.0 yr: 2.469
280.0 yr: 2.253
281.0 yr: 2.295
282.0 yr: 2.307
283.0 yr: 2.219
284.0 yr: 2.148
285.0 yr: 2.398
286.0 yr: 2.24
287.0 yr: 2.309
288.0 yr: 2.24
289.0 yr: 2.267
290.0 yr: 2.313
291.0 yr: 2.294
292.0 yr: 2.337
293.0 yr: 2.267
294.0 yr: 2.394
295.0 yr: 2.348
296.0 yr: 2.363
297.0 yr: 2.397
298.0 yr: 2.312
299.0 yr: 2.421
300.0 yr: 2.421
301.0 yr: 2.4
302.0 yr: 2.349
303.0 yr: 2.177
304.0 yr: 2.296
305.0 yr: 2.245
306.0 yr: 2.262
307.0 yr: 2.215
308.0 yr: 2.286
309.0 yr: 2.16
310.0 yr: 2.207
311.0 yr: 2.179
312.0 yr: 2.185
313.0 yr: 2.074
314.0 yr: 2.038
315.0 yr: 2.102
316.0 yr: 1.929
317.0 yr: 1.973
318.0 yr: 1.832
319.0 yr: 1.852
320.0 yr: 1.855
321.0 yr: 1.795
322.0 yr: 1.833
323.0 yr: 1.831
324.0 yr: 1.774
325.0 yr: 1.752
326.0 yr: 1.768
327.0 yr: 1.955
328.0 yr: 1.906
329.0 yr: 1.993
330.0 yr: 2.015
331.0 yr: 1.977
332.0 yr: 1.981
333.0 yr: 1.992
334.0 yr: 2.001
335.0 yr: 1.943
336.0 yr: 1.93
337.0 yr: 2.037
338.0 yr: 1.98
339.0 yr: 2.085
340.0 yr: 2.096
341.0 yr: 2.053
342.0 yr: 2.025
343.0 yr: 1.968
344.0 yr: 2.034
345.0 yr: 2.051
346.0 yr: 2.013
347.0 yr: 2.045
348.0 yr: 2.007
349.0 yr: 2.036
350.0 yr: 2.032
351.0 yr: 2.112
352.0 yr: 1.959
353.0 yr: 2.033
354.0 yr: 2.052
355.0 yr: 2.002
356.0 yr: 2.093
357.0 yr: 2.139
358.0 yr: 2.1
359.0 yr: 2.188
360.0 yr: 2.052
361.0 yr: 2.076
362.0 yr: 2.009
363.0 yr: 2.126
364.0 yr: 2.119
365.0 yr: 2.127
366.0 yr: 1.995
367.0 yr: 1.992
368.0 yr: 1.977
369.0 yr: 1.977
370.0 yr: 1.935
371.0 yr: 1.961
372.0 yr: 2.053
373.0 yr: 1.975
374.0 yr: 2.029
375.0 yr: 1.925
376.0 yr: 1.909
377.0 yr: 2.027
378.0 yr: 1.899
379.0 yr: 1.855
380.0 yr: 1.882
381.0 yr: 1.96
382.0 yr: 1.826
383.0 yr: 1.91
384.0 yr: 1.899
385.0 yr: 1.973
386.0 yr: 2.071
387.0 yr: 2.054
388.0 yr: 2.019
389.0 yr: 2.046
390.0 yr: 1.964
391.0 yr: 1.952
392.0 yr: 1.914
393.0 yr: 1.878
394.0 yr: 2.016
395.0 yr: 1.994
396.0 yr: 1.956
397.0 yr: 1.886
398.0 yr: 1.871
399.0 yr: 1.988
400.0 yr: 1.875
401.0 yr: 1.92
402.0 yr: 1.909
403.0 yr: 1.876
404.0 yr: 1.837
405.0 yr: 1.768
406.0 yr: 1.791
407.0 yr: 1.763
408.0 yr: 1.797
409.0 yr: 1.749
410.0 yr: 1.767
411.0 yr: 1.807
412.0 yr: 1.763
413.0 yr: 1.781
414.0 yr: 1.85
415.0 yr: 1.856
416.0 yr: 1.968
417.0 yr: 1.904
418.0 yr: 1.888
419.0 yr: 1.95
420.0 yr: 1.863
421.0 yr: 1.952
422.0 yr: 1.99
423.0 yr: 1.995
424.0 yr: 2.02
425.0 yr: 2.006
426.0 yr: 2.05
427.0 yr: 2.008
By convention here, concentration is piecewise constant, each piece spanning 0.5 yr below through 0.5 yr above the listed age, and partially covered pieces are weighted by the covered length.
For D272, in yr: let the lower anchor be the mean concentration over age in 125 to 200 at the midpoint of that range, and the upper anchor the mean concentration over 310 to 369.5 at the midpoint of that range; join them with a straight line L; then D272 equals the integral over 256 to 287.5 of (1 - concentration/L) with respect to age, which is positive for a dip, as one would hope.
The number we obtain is -4.4 yr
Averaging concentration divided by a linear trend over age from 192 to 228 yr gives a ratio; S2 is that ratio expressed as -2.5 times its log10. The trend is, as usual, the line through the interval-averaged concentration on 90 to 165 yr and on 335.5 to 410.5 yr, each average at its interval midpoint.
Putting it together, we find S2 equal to -0.05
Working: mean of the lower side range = 2.67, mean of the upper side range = 1.98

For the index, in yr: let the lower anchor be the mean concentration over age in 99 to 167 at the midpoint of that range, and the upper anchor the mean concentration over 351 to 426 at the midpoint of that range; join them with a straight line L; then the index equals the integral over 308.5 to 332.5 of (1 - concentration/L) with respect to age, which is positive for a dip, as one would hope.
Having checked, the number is 1.89 yr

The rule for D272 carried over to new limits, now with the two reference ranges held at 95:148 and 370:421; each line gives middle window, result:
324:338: 1.3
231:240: -0.7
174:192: 2.7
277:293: 0.0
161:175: 7.0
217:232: 0.1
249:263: -0.5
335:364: 0.4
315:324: 1.3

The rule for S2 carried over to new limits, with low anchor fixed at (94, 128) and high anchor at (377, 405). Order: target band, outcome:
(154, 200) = 0.310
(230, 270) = -0.068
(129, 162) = 0.111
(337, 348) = 0.035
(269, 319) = -0.006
